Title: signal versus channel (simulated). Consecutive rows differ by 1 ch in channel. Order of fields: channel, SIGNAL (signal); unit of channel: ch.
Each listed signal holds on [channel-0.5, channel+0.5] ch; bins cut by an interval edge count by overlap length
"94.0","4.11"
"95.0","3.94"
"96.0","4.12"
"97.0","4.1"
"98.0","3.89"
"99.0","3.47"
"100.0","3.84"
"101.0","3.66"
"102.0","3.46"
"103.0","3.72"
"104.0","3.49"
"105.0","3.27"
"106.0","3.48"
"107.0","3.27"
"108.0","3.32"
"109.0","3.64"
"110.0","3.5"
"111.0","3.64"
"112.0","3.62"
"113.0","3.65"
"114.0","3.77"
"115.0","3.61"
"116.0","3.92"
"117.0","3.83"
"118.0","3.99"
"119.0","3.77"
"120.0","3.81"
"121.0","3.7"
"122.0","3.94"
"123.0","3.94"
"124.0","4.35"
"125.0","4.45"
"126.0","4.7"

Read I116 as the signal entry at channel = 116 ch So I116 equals 3.92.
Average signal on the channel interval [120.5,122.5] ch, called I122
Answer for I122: 3.82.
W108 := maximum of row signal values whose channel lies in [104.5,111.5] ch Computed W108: 3.64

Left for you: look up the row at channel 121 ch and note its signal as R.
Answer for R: 3.7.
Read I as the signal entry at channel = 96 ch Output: 4.12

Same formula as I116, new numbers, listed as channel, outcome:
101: 3.66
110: 3.5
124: 4.35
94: 4.11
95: 3.94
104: 3.49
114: 3.77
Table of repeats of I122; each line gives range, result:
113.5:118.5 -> 3.82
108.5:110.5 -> 3.57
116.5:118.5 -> 3.91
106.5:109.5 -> 3.41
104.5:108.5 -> 3.33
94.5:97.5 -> 4.05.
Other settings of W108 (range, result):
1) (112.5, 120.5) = 3.99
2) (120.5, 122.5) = 3.94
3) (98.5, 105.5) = 3.84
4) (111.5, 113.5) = 3.65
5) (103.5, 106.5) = 3.49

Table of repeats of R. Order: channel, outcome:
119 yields 3.77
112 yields 3.62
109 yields 3.64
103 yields 3.72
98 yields 3.89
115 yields 3.61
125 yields 4.45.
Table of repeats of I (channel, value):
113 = 3.65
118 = 3.99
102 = 3.46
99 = 3.47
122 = 3.94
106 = 3.48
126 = 4.7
